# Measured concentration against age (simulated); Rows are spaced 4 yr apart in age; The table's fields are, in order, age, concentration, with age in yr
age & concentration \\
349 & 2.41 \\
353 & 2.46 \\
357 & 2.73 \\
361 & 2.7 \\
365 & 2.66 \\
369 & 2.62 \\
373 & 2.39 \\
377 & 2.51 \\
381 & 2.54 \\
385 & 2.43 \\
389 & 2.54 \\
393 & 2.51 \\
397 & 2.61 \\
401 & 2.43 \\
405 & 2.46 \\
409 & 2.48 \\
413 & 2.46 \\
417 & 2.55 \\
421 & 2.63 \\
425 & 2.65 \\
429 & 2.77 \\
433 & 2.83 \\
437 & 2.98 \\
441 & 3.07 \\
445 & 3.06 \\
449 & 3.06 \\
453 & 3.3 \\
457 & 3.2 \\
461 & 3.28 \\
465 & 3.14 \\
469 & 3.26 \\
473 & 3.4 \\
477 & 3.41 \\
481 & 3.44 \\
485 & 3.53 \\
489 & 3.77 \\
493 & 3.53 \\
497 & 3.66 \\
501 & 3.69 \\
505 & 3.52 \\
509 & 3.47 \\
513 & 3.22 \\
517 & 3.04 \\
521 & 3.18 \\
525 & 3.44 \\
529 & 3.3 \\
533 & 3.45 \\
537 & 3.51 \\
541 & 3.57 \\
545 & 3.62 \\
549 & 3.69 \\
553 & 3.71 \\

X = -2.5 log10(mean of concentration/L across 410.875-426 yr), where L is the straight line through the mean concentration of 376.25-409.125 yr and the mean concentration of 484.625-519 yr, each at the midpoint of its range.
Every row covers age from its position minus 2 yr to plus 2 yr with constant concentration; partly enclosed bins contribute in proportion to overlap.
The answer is 0.07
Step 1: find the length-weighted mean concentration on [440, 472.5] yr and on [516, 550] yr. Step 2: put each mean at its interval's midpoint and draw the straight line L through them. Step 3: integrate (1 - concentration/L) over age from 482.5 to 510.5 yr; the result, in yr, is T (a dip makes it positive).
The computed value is -2.4 yr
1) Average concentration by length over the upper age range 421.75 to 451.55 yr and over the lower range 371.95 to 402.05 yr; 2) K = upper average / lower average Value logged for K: 1.2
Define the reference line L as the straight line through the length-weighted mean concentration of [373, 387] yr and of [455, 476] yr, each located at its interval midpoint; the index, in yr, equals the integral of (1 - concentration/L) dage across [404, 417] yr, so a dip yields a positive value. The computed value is 1.3 yr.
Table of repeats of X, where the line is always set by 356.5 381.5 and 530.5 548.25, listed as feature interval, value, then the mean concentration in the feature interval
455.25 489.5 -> -0.07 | 3.37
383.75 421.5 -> 0.11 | 2.51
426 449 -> 0.01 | 2.94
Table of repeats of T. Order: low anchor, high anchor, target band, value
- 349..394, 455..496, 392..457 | 5.0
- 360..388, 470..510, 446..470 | 0.5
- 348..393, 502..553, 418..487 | -2.2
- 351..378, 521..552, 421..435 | 0.9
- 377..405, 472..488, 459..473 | 0.3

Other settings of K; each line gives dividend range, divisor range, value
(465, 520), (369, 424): 1.37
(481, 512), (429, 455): 1.18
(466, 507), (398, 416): 1.42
